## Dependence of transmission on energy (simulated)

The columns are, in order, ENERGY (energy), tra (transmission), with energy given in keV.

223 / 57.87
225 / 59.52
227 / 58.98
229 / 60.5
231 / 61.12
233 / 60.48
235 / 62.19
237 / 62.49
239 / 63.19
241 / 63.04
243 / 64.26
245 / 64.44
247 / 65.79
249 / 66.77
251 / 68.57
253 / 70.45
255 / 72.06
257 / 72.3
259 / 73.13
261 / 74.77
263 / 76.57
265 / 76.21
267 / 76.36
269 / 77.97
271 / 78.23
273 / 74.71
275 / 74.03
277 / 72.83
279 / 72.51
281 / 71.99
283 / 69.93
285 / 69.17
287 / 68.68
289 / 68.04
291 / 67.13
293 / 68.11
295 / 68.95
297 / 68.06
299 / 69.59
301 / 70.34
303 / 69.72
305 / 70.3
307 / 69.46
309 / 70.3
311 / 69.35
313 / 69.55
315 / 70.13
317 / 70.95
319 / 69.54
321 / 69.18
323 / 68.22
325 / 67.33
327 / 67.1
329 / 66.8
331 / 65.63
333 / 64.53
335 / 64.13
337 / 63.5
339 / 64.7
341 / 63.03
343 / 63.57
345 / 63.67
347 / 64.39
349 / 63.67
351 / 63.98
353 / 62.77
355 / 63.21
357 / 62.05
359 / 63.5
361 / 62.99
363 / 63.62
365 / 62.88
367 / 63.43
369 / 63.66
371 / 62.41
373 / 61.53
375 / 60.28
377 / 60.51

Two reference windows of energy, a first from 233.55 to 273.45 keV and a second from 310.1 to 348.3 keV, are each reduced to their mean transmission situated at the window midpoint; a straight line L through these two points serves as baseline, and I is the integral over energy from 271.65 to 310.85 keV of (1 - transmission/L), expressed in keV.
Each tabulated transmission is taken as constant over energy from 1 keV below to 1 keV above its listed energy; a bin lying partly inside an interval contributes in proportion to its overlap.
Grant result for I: -1.1 keV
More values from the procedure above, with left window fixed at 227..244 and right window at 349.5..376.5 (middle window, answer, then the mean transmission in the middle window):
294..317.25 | -2.7 keV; 69.7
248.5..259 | -1.4 keV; 70.5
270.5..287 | -2.7 keV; 72.5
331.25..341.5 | -0.3 keV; 64.1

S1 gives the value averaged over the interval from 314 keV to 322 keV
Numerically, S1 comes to 70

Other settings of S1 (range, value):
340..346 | 63.4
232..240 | 62.1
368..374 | 62.5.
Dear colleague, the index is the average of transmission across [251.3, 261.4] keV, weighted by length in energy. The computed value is 72.1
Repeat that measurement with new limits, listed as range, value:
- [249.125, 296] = 72.2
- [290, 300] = 68.4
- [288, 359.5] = 66.8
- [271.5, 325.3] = 70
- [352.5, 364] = 63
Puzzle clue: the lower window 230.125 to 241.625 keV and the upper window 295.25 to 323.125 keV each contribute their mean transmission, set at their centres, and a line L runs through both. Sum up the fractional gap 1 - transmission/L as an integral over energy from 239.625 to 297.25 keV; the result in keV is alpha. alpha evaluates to -4.8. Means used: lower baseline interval 62.1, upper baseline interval 69.6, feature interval 70.9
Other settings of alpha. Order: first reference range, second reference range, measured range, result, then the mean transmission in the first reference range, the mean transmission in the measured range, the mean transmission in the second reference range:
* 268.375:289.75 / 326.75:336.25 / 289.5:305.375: 0.25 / 72.5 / 68.9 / 65.5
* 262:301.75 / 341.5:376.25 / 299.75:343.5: -0.19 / 72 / 67.7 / 63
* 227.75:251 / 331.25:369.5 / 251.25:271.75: -3.62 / 63.3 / 74.5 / 63.6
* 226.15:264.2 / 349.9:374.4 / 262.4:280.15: -2.64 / 66.5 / 75.4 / 63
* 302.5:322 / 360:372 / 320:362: 1.02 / 69.9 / 64.7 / 63.2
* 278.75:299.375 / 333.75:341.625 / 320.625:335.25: -0.38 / 69.2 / 66.6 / 63.9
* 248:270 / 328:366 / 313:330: -0.55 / 73.2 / 68.7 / 63.8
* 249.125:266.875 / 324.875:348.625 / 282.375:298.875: 0.23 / 72.9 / 68.5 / 64.7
